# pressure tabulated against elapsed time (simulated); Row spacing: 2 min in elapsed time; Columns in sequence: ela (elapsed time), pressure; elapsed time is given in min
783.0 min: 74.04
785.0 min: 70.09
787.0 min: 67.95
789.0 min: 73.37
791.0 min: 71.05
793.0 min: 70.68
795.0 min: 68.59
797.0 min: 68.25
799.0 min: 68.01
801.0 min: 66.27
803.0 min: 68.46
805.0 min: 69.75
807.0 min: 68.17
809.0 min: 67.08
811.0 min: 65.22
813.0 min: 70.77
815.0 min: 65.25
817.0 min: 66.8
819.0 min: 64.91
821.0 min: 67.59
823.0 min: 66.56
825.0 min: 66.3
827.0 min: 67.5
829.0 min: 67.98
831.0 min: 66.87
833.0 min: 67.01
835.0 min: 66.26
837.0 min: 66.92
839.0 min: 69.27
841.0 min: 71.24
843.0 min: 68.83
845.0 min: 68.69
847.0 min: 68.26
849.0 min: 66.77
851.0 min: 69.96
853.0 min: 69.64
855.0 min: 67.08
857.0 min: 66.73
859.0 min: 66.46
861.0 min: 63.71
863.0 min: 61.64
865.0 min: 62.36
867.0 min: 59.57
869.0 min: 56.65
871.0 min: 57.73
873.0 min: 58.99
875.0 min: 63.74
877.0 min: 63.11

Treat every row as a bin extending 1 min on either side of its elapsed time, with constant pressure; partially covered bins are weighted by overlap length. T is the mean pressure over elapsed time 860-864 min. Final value 62.7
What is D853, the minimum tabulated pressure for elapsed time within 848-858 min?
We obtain 66.73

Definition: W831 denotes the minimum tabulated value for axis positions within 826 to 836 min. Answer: 66.26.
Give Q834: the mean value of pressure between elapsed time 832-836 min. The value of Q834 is 66.6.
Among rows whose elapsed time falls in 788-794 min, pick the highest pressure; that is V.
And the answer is 73.37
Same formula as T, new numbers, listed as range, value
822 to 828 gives 66.8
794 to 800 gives 68.3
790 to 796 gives 70.1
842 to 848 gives 68.6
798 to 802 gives 67.1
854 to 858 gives 66.9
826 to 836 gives 67.1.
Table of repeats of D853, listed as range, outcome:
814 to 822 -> 64.91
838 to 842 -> 69.27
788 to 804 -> 66.27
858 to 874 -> 56.65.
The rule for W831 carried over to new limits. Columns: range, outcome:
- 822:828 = 66.3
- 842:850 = 66.77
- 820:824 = 66.56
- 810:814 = 65.22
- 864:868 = 59.57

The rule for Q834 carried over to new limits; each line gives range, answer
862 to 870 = 60.1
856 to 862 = 65.6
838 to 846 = 69.5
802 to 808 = 68.8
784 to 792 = 70.6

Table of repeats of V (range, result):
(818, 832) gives 67.98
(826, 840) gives 69.27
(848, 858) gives 69.96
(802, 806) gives 69.75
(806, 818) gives 70.77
